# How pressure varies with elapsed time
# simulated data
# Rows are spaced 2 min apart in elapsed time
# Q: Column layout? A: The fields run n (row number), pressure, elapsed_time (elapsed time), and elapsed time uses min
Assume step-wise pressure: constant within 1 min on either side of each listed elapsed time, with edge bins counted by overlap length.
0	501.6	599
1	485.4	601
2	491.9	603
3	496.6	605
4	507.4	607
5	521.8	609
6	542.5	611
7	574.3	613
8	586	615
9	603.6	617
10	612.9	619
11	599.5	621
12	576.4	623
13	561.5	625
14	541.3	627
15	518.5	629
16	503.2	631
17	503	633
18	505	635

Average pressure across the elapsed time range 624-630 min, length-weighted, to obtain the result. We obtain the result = 540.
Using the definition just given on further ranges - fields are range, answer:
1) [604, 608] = 502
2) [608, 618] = 566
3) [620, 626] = 579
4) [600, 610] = 501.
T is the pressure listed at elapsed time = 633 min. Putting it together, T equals 503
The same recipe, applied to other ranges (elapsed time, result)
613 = 574.3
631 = 503.2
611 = 542.5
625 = 561.5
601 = 485.4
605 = 496.6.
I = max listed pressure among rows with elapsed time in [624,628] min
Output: 561.5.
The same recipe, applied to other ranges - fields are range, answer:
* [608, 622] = 612.9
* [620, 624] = 599.5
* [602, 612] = 542.5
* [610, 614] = 574.3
